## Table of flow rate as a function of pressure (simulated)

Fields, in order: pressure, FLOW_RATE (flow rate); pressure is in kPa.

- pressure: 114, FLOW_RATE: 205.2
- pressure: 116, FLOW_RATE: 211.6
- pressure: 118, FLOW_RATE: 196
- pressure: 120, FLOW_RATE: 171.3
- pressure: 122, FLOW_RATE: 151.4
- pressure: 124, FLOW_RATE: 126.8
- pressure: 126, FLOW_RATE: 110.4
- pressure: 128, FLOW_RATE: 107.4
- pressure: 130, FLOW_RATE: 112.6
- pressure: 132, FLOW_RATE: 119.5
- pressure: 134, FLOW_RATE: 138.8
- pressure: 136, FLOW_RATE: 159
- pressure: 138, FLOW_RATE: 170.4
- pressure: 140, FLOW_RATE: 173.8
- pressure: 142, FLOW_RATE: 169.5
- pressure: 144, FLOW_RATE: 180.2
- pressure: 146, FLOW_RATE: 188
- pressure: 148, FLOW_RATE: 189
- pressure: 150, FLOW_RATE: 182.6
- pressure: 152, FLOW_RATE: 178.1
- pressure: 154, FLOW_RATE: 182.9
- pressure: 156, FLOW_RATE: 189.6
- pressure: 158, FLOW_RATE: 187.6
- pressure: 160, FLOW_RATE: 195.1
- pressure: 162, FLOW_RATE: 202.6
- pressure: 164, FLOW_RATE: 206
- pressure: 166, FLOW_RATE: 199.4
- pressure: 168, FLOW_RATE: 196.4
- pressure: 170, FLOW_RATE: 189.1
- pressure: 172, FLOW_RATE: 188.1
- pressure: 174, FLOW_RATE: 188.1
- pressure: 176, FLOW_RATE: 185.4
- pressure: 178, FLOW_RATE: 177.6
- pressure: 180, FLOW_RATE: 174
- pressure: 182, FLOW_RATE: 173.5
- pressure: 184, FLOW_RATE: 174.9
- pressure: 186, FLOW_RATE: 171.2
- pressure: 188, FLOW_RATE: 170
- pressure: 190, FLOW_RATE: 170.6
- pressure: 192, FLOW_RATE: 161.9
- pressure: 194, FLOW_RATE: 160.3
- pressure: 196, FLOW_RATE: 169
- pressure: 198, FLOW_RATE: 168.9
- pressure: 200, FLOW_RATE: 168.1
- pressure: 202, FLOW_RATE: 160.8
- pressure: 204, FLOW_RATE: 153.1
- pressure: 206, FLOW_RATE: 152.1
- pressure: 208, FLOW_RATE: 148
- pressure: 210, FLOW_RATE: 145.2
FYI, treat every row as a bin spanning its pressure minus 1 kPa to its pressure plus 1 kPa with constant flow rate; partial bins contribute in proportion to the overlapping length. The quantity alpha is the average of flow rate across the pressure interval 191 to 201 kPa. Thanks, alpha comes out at 166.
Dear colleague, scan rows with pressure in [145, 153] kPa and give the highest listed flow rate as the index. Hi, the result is 189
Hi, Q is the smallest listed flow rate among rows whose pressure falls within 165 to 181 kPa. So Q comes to 174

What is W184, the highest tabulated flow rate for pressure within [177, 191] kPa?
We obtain 177.6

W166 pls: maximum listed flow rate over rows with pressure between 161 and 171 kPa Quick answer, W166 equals 206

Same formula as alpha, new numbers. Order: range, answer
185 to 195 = 167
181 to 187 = 173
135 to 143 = 168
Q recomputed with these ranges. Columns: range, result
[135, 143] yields 159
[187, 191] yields 170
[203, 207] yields 152.1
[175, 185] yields 173.5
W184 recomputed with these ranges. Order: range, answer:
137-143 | 173.8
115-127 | 211.6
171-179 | 188.1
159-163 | 202.6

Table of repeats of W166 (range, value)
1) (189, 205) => 170.6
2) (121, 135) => 151.4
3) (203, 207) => 153.1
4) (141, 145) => 180.2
